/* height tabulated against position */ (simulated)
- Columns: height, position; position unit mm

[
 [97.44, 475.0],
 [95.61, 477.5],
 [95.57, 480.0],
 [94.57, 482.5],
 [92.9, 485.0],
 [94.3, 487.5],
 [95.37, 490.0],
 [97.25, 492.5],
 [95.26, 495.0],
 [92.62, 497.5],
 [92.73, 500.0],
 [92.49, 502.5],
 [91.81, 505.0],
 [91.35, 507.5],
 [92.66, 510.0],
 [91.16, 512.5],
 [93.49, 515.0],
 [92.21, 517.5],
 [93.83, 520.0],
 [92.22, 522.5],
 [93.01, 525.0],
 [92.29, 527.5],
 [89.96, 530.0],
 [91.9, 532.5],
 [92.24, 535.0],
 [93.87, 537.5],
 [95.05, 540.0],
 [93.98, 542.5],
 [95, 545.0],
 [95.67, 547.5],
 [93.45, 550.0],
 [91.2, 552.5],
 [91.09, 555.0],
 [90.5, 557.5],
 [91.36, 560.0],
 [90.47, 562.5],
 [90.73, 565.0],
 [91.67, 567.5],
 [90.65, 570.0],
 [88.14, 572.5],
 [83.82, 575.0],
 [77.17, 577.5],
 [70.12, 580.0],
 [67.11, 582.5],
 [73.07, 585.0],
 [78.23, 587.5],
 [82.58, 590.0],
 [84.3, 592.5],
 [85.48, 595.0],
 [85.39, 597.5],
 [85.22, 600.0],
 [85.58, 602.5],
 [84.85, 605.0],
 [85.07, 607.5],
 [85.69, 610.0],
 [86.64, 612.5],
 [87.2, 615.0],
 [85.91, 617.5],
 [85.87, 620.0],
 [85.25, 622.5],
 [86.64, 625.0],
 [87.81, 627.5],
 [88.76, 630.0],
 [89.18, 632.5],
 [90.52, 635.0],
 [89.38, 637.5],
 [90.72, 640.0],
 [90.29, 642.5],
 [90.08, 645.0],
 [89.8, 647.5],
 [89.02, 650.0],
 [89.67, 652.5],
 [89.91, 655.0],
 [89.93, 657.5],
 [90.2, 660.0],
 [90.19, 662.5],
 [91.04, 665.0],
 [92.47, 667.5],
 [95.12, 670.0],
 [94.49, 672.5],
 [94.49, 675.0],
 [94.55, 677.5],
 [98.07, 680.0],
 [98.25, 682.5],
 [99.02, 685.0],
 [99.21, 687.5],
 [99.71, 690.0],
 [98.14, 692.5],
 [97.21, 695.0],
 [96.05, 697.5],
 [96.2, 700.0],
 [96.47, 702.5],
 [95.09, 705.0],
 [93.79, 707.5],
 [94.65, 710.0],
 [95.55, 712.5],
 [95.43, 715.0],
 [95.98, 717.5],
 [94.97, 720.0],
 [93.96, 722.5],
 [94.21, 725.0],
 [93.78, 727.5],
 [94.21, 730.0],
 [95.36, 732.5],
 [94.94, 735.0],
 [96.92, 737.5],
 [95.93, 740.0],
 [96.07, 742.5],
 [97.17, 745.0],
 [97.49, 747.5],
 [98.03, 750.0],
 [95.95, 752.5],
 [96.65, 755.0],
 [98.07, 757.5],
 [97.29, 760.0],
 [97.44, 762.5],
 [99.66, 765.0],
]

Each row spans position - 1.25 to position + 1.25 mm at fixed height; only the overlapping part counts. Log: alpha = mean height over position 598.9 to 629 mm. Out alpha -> 86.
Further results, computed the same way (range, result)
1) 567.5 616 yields 82.7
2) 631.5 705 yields 93.5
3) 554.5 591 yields 83.6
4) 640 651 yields 89.9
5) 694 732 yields 95.2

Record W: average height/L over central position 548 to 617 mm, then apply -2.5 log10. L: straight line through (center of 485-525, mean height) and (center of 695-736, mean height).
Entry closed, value 0.11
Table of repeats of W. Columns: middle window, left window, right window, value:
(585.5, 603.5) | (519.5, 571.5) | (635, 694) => 0.12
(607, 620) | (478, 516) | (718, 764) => 0.10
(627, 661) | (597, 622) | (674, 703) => 0.01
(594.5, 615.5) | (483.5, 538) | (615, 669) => 0.06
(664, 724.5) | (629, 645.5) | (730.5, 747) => -0.03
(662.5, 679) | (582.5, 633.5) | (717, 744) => -0.04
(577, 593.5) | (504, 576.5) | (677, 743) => 0.22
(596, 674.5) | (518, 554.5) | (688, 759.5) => 0.07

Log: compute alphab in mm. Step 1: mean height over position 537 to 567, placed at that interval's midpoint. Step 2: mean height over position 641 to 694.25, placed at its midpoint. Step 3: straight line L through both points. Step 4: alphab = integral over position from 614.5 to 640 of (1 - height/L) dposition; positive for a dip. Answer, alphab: 1.5 mm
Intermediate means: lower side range 92.6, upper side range 93.5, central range 87.8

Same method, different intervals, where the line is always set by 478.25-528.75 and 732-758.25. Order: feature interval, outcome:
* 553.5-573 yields 0.7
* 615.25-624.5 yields 0.9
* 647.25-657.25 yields 0.6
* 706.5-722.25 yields 0.2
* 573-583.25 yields 2.0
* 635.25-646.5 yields 0.6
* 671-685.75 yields -0.1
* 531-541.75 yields 0.1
